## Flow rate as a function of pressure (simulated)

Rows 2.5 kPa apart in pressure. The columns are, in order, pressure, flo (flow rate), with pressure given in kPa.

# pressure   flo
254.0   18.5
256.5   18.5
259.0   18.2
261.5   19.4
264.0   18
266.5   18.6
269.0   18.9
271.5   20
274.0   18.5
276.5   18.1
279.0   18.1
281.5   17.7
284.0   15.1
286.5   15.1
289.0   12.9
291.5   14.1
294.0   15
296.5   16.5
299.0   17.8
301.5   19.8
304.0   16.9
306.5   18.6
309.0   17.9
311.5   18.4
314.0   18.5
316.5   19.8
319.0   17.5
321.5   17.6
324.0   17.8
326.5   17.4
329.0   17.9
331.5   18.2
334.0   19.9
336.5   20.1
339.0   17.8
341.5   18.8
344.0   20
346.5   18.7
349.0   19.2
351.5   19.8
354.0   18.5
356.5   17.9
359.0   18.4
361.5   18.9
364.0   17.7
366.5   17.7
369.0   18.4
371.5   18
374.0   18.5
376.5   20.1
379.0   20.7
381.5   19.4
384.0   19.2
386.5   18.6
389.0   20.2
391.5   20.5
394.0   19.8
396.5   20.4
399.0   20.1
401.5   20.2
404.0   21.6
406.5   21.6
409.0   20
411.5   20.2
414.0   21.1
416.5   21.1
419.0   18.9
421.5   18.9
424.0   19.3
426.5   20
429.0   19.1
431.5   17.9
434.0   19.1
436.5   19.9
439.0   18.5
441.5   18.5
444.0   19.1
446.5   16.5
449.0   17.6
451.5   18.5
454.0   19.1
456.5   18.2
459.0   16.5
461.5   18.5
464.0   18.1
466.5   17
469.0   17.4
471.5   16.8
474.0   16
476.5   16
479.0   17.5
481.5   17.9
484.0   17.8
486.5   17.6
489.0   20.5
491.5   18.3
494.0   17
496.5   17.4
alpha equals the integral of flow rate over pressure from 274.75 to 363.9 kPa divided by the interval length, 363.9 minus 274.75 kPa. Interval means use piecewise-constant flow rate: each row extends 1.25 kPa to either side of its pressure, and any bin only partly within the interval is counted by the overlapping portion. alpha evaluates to 17.9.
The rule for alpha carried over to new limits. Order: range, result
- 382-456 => 19.5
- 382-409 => 20.2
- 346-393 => 19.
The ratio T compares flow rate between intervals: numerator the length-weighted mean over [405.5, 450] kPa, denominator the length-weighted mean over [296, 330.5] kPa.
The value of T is 1.07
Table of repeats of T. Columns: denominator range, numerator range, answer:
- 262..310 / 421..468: 1.07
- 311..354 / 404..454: 1.03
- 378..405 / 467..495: 0.87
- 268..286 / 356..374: 1.01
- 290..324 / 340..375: 1.06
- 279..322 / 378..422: 1.18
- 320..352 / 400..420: 1.10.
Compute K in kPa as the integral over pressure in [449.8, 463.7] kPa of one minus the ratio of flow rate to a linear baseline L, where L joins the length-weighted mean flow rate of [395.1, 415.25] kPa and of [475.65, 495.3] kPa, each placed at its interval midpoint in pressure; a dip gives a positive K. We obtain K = 0.5 kPa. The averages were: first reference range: 20.6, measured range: 18.1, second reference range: 17.9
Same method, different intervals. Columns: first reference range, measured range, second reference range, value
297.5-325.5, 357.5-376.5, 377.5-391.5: 0.98 kPa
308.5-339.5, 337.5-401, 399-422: 1.15 kPa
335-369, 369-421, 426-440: -2.91 kPa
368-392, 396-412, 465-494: -1.46 kPa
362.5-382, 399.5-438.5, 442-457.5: -3.12 kPa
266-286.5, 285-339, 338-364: 2.44 kPa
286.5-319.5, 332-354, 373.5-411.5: -0.90 kPa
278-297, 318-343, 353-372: -1.88 kPa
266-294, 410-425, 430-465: -1.57 kPa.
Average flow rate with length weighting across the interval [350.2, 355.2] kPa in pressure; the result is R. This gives 19.2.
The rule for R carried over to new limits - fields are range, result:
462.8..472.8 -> 17.3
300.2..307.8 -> 18.4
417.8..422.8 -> 18.9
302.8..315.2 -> 18.1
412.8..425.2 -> 19.9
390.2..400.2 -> 20.2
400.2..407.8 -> 21.1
